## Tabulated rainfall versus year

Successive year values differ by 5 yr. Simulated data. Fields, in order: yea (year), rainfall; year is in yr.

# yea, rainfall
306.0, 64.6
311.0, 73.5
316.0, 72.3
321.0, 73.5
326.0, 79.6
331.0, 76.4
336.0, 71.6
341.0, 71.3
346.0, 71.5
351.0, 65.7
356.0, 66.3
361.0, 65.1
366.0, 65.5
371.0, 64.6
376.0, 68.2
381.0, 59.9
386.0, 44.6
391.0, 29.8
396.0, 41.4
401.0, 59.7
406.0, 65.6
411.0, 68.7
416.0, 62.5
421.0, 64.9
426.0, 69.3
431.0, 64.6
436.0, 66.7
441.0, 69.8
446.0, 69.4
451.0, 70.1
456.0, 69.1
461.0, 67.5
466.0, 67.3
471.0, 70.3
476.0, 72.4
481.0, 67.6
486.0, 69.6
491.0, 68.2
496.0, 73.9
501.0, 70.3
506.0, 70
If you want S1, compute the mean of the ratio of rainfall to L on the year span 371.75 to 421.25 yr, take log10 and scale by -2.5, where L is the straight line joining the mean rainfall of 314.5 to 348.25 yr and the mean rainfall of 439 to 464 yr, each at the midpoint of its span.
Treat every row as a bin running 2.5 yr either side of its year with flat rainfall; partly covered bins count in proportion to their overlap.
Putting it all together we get 0.25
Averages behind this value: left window 73.8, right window 69.1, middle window 56.4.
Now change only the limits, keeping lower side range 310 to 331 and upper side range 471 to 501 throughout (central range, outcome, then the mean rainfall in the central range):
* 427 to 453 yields 0.054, 68.2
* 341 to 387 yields 0.146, 64.5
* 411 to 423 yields 0.121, 64.7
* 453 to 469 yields 0.046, 68.1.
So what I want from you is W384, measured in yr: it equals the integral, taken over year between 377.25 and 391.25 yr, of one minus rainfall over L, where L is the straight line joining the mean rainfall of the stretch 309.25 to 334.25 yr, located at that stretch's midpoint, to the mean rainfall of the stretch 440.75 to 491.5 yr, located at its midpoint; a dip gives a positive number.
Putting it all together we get 4.5 yr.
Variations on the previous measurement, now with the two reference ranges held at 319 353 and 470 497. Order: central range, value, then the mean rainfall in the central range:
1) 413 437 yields 1.90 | 65.6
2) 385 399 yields 6.46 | 38.7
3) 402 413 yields 0.84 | 66.1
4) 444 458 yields 0.24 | 69.6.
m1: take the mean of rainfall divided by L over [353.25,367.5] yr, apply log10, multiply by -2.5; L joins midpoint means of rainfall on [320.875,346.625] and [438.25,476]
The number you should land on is 0.12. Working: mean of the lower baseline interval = 74.2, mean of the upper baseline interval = 69.3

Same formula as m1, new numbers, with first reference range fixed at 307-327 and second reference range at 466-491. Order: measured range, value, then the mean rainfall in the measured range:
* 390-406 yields 0.42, 48.4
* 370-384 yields 0.14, 63.5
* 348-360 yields 0.10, 66.1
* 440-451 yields 0.01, 69.7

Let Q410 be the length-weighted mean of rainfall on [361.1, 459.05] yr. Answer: 61.9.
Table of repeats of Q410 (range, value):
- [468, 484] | 70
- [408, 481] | 68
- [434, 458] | 69.1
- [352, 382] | 65.2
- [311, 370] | 70.8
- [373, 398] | 49.2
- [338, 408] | 60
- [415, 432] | 65.6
